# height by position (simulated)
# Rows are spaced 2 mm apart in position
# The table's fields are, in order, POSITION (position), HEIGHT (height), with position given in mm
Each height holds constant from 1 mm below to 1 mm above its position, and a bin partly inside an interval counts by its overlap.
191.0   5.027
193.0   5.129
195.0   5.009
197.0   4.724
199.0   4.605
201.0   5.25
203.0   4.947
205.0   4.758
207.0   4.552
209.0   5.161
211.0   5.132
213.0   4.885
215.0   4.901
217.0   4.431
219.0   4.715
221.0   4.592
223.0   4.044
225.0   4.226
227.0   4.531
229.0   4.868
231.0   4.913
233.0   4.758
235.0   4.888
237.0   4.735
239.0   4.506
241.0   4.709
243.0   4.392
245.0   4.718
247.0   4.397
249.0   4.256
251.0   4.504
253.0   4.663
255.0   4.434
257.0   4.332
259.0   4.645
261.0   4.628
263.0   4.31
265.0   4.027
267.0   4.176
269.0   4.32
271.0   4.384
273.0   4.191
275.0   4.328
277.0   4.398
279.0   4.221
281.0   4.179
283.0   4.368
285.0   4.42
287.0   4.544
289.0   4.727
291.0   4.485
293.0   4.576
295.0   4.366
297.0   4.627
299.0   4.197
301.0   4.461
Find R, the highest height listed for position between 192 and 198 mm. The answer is 5.129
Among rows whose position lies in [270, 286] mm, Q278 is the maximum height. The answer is 4.42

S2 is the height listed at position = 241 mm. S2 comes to 4.709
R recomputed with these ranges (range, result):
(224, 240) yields 4.913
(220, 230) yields 4.868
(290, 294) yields 4.576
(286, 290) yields 4.727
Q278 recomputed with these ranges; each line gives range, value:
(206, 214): 5.161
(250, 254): 4.663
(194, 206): 5.25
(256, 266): 4.645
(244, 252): 4.718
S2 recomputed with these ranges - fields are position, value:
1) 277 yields 4.398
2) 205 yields 4.758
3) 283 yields 4.368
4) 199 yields 4.605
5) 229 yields 4.868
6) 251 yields 4.504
